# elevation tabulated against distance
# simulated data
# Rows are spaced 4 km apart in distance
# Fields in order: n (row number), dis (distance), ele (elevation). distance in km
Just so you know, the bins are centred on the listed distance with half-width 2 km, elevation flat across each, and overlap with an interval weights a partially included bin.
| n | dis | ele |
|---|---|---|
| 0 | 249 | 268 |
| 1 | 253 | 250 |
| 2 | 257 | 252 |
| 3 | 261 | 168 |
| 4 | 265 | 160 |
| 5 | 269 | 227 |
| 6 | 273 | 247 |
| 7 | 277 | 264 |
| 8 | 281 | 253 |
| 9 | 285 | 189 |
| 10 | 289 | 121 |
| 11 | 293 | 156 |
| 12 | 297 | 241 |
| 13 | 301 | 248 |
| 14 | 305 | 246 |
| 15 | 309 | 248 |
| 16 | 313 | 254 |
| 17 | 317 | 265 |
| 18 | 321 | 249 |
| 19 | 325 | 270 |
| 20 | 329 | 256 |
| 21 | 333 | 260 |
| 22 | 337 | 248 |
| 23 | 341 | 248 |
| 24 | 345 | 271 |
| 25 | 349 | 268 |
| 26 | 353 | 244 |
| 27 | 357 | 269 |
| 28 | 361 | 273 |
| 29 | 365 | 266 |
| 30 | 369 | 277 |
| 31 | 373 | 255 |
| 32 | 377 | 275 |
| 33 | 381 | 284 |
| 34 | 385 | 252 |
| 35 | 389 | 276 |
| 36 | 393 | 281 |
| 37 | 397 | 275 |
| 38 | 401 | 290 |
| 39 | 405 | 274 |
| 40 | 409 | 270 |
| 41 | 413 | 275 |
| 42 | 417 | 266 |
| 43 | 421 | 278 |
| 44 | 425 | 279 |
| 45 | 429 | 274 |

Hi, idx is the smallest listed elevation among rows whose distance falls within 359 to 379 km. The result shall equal 255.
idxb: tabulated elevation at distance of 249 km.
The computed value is 268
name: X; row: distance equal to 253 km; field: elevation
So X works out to 250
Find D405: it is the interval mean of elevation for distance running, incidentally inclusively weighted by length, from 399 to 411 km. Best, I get 278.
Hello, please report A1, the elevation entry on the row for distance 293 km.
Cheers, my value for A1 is 156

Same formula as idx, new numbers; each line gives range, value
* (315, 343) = 248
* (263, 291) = 121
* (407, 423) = 266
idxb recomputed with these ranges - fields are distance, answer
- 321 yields 249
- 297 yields 241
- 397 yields 275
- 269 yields 227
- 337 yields 248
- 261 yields 168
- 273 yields 247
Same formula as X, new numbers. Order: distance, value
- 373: 255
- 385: 252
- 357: 269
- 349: 268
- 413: 275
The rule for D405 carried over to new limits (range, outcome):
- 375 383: 280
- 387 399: 277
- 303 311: 247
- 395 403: 282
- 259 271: 185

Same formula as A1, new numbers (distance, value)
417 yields 266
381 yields 284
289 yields 121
